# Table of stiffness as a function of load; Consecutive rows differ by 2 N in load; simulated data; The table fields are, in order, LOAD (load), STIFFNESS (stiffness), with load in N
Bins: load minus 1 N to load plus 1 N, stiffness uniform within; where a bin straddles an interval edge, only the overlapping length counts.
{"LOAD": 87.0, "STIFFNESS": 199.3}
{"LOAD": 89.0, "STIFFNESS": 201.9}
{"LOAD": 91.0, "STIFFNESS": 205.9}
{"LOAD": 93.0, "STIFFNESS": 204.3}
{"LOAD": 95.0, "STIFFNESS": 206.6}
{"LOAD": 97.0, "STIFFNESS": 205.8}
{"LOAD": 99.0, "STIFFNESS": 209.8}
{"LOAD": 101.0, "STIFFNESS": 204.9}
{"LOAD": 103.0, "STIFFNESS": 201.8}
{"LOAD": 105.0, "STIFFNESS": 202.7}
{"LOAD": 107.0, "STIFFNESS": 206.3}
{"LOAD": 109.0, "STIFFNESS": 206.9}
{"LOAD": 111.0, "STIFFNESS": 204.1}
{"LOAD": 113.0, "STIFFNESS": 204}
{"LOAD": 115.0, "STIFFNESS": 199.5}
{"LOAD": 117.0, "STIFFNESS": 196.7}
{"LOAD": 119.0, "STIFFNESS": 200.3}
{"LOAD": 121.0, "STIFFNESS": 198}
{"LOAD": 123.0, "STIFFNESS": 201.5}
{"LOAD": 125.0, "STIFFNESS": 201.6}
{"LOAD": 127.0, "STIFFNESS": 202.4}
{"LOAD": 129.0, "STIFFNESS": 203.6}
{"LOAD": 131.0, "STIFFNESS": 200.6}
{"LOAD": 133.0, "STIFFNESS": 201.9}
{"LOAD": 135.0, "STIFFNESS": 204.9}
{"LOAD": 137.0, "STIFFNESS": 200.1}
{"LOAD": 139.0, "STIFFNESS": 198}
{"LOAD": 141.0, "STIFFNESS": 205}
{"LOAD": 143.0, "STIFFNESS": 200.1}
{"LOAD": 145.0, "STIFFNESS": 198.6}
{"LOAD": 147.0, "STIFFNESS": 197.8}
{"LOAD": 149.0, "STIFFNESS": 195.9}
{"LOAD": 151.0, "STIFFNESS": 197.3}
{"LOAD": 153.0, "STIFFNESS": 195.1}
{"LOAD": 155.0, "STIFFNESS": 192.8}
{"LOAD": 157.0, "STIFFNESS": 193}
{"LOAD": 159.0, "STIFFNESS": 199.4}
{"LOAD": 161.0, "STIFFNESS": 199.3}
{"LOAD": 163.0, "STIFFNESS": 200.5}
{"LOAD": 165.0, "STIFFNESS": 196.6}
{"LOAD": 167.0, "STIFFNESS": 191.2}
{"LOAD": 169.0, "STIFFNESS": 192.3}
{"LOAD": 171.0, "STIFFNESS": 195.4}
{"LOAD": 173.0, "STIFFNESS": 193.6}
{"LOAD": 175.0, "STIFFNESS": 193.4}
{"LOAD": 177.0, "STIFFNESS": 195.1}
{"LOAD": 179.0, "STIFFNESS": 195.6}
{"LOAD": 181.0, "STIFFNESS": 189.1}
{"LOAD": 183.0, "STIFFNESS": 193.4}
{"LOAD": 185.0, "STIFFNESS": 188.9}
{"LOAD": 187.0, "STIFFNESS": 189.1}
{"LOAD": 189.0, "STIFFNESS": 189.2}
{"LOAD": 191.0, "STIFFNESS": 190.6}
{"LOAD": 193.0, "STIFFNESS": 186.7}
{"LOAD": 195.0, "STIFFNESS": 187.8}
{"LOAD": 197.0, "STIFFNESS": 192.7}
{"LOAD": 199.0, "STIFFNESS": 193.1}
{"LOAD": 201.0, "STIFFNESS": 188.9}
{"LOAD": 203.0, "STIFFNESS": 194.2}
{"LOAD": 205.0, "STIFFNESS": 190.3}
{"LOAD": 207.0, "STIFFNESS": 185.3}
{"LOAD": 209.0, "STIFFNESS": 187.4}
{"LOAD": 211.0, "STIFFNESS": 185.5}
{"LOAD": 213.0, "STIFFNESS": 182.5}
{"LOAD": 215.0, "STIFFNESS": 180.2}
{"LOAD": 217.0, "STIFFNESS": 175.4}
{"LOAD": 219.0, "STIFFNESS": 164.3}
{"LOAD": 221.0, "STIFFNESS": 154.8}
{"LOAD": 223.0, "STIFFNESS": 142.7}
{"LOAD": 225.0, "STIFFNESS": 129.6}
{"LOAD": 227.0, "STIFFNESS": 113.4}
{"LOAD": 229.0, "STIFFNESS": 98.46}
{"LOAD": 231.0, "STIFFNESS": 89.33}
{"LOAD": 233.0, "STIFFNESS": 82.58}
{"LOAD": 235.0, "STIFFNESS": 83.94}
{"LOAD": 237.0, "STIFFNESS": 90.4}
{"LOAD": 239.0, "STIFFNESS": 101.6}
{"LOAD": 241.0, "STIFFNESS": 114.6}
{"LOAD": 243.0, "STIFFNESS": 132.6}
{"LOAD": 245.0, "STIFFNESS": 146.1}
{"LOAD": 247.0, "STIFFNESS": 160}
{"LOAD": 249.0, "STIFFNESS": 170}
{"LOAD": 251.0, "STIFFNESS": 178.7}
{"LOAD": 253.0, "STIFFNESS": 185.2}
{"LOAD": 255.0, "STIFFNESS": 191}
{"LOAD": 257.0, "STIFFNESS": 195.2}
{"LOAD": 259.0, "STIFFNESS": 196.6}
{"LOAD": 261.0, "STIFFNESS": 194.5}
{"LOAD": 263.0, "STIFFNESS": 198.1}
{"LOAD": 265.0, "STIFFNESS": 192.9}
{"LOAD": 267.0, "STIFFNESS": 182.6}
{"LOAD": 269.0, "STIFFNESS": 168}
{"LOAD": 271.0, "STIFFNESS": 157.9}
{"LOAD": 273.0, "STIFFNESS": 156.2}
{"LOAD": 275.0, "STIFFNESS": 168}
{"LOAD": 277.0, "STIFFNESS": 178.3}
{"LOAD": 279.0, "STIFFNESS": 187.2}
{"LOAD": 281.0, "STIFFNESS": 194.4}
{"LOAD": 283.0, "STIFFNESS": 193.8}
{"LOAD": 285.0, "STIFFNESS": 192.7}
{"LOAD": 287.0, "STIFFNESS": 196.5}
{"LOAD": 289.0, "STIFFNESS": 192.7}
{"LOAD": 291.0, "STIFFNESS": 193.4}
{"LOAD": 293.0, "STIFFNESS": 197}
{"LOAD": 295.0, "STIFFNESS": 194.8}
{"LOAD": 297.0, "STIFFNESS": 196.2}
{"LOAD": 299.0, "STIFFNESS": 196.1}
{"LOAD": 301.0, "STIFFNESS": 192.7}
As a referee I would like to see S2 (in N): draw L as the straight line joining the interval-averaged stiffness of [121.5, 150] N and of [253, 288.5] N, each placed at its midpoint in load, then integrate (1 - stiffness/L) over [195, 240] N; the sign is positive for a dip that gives 9.5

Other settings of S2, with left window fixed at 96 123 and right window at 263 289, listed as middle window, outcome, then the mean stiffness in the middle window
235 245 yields 4.1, 111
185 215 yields 0.5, 189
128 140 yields -0.1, 202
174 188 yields 0.1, 192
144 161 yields 0.1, 196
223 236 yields 5.9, 103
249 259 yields -0.1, 187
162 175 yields 0.0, 195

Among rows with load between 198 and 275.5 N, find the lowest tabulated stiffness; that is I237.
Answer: 82.58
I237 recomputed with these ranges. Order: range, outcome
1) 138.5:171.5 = 191.2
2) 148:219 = 164.3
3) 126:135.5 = 200.6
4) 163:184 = 189.1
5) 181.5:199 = 186.7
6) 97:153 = 195.1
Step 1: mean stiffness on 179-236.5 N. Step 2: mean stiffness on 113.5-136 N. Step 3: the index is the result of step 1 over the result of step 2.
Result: 0.8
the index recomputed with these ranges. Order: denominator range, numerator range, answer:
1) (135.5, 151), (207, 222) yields 0.88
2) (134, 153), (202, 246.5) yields 0.71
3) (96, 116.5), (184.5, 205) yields 0.93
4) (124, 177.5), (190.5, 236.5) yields 0.80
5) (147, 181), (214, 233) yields 0.70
